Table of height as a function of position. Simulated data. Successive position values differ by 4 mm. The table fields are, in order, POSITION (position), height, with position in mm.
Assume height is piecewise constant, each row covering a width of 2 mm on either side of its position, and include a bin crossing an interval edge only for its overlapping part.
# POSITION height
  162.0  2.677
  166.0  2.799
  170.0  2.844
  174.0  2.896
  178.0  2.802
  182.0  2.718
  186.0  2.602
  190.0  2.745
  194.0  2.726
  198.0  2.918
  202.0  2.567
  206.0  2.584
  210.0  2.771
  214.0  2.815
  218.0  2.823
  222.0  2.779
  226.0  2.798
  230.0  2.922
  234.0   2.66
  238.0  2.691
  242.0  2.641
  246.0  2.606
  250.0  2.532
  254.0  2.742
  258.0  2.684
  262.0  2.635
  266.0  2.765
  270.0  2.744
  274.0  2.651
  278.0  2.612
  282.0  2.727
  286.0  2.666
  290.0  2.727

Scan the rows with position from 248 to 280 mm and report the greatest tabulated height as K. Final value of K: 2.765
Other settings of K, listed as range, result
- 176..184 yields 2.802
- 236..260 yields 2.742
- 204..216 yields 2.815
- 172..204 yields 2.918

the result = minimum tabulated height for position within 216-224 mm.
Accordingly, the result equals 2.779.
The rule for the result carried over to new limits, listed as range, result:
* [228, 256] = 2.532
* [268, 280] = 2.612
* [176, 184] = 2.718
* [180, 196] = 2.602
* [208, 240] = 2.66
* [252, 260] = 2.684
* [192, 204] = 2.567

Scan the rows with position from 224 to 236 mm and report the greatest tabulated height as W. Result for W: 2.922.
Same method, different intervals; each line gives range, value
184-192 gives 2.745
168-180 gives 2.896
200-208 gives 2.584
